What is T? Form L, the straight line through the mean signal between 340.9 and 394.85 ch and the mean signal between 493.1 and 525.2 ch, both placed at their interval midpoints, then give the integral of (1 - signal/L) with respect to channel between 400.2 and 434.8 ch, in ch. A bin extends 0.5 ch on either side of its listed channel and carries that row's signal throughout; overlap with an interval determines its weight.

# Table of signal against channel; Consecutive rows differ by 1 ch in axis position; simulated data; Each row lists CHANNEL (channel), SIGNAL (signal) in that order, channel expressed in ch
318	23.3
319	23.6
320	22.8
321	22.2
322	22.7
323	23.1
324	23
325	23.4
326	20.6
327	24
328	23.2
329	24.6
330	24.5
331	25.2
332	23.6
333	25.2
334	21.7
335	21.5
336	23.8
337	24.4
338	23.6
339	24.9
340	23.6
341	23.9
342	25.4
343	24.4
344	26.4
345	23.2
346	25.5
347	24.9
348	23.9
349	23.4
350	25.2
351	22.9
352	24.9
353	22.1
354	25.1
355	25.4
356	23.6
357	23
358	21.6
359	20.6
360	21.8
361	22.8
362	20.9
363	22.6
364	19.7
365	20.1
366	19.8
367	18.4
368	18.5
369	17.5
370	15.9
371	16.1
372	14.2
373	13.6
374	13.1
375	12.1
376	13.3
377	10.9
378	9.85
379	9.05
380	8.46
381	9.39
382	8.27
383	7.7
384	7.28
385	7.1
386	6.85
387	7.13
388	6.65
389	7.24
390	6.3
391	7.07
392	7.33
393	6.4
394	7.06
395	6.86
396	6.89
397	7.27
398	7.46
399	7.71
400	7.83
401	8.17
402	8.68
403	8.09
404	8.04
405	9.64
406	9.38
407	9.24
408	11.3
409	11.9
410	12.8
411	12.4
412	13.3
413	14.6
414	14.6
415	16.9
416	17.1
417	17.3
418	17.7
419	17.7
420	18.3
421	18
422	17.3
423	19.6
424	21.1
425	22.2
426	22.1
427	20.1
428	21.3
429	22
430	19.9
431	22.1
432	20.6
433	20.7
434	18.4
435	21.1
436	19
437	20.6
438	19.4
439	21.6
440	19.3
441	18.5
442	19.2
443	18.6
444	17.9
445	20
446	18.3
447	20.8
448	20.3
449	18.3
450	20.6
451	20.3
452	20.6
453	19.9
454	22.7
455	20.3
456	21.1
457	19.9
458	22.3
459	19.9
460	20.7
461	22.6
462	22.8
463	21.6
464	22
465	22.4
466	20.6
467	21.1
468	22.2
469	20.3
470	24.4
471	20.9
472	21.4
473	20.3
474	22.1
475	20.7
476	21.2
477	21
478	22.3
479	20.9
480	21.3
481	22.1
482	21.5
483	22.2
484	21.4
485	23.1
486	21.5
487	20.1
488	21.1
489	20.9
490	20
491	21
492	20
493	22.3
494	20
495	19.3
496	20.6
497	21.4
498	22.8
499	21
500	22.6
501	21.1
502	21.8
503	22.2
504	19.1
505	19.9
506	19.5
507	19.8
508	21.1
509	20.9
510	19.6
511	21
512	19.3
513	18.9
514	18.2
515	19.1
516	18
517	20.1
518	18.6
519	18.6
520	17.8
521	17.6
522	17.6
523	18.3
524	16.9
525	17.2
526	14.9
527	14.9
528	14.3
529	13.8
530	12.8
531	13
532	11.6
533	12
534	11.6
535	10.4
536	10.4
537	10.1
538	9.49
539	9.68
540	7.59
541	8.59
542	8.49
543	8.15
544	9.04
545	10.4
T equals 3.43 ch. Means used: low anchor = 16.5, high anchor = 19.7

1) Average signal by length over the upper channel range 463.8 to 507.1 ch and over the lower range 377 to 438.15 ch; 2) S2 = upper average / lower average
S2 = 1.63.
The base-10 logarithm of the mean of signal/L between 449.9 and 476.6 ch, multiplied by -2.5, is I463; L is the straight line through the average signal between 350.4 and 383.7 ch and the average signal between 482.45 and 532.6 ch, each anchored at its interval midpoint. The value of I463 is -0.15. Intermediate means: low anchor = 17.3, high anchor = 19.2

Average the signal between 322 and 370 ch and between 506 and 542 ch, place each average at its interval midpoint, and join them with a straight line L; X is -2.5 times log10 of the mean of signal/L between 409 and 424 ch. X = 0.22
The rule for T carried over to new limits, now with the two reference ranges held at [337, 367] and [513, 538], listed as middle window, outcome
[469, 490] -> -4.92 ch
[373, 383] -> 5.24 ch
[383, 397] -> 9.45 ch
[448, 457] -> -0.88 ch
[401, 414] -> 6.18 ch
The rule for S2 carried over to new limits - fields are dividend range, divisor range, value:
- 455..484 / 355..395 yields 1.57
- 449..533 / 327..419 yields 1.23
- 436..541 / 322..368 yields 0.83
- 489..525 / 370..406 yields 2.22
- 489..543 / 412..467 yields 0.86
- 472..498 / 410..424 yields 1.28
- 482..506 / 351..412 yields 1.61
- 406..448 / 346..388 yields 1.06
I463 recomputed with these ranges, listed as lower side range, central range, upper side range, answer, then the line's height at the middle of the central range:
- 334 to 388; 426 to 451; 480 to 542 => -0.10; 18.2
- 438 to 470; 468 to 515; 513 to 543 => -0.21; 17.3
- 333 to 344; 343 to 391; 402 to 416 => 0.17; 19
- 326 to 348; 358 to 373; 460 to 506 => 0.23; 23.5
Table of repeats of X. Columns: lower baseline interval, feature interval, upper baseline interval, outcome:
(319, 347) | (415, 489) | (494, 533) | -0.015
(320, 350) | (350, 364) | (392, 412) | -0.206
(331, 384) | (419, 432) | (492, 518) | -0.011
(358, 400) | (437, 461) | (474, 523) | -0.179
